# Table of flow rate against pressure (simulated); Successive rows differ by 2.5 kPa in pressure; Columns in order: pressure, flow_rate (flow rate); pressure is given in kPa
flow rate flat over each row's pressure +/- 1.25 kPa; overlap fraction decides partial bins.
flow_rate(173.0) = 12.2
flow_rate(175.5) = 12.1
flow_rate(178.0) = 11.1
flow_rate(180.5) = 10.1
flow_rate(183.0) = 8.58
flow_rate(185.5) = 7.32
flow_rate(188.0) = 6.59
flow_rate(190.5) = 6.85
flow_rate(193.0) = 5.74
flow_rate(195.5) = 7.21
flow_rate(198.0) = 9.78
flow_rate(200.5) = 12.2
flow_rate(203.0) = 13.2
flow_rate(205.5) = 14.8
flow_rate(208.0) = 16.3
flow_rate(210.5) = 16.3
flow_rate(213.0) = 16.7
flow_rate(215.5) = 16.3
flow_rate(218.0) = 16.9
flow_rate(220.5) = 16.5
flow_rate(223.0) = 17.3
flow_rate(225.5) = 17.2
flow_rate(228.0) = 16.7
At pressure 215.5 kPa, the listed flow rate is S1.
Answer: 16.3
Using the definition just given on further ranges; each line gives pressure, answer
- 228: 16.7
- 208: 16.3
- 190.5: 6.85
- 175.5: 12.1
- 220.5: 16.5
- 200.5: 12.2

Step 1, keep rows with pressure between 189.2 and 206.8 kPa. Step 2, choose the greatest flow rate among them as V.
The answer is 14.8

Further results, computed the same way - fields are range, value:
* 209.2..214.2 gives 16.7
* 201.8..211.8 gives 16.3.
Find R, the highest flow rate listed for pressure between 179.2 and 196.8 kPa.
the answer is 10.1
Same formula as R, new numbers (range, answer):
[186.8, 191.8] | 6.85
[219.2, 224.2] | 17.3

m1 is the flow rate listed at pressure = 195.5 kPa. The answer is 7.21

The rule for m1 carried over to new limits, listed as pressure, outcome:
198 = 9.78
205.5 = 14.8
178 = 11.1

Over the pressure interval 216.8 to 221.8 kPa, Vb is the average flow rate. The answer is 16.7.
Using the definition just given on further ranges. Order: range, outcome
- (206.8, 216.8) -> 16.4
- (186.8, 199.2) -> 7.23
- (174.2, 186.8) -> 9.84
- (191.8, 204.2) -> 9.63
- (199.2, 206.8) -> 13.4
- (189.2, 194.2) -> 6.3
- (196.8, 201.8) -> 11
